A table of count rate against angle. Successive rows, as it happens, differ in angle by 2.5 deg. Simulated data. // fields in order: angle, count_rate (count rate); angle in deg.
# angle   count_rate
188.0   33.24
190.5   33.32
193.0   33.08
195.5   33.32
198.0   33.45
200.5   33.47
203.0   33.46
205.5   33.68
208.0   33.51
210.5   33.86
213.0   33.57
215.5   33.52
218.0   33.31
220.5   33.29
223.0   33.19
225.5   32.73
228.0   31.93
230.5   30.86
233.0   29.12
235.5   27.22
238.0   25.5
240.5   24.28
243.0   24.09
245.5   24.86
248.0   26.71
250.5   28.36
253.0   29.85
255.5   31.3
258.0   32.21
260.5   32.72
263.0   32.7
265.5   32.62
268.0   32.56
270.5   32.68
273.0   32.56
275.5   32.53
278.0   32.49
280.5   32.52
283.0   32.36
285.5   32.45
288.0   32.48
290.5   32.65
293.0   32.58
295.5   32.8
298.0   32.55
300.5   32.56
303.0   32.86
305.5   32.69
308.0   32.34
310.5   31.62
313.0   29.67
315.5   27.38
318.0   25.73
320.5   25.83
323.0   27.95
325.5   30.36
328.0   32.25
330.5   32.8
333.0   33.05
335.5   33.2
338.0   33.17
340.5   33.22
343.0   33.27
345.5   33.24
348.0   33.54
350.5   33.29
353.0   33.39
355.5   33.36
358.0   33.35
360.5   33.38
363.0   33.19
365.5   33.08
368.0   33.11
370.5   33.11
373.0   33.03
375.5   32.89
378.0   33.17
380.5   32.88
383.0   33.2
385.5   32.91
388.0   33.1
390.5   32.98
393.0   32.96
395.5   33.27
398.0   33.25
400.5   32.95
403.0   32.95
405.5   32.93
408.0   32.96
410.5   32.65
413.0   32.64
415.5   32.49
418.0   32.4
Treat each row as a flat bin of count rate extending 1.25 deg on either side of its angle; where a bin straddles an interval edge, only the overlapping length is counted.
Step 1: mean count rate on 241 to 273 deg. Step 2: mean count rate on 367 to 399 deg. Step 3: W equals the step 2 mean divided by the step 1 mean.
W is 1.10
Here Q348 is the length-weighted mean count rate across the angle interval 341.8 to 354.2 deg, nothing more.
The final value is 33.3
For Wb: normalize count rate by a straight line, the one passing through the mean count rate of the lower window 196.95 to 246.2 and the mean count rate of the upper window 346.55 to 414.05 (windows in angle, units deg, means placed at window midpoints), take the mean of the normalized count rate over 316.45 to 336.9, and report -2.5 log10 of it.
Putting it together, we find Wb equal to 0.08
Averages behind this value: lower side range 31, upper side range 33.1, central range 30.1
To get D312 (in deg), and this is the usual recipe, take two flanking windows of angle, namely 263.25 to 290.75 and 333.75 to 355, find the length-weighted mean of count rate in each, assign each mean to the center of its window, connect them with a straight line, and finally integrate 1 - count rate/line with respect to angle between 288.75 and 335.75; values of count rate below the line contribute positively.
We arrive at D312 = 2.7 deg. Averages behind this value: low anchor 32.5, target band 31.1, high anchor 33.3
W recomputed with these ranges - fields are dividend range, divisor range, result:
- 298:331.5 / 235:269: 1.05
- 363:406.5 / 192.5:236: 1.01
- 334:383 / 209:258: 1.11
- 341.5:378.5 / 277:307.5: 1.02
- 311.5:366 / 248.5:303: 0.99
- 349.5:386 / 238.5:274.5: 1.11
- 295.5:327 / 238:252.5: 1.17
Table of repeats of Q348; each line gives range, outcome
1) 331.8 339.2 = 33.1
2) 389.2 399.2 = 33.1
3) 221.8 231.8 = 32.2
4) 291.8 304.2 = 32.7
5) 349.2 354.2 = 33.3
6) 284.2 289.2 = 32.5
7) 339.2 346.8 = 33.2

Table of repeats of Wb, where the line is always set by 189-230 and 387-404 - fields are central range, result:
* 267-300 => 0.02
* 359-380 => 0.00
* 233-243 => 0.27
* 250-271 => 0.05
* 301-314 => 0.04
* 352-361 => -0.01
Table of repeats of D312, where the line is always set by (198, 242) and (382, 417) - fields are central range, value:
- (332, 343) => -0.24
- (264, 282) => -0.33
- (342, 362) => -0.48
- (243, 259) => 1.69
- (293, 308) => -0.22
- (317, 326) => 1.41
